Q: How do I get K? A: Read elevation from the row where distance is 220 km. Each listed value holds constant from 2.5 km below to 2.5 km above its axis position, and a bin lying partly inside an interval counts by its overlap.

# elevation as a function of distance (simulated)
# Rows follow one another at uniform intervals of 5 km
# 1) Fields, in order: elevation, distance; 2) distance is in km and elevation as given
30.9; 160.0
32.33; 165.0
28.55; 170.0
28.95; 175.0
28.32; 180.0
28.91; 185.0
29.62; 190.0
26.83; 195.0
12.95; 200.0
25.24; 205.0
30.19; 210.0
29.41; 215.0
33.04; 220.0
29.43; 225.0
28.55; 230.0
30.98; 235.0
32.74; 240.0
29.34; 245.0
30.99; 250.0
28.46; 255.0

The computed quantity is 33.04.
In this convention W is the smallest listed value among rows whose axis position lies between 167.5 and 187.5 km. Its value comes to 28.32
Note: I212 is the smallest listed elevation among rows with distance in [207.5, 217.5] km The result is 29.41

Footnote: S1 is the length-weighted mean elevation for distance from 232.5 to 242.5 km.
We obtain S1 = 31.9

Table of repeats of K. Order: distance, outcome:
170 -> 28.55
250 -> 30.99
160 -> 30.9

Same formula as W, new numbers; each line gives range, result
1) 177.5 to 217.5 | 12.95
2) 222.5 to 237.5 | 28.55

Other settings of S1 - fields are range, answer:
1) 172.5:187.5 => 28.7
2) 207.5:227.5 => 30.5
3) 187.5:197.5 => 28.2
